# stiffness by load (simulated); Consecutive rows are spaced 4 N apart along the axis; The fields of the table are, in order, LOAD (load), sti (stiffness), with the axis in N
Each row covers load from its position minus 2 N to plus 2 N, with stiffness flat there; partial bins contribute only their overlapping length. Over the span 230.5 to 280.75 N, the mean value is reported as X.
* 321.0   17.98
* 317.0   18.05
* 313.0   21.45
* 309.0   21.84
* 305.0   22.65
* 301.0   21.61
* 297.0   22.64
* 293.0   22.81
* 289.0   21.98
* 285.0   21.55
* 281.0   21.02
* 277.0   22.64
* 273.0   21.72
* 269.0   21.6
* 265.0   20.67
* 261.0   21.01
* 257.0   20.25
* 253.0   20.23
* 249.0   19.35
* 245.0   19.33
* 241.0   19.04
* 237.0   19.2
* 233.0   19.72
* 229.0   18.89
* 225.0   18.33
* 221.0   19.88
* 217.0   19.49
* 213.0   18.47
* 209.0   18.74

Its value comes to 20.4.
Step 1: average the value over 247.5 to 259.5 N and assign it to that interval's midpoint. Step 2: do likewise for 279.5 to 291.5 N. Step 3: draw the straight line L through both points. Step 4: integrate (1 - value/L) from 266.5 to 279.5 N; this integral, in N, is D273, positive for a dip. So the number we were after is -0.6 N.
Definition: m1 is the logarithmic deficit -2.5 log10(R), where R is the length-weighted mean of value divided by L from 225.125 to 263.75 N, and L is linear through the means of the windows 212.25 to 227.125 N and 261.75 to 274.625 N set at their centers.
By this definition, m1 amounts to 0.03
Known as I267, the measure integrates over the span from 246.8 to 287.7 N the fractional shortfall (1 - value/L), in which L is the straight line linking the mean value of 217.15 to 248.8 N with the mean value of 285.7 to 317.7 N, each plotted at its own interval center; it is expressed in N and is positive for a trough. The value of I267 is -1.0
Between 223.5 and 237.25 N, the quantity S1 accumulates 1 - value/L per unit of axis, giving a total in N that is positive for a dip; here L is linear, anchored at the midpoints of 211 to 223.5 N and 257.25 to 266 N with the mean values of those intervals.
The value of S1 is 0.5 N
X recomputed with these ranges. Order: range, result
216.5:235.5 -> 19.2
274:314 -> 22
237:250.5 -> 19.2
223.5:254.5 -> 19.3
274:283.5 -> 21.8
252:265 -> 20.5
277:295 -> 21.9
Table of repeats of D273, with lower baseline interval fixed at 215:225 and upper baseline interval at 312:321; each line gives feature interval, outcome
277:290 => -1.6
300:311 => -1.6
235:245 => 0.1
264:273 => -0.9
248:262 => -0.6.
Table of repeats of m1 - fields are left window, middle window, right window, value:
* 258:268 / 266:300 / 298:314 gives -0.03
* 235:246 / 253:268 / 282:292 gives -0.02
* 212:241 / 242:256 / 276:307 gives 0.03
